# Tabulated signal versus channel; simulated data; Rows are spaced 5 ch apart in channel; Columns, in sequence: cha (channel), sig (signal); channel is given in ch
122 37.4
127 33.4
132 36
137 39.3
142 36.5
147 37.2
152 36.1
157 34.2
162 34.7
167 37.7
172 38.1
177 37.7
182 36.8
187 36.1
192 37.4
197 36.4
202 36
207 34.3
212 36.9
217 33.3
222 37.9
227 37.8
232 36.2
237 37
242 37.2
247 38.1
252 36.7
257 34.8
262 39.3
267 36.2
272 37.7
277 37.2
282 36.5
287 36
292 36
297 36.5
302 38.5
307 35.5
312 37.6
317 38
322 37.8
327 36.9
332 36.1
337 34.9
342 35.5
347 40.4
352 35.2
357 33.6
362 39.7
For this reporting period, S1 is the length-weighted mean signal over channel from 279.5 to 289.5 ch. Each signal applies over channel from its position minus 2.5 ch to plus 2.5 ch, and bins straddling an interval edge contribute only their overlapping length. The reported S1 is 36.2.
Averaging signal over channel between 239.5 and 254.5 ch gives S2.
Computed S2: 37.3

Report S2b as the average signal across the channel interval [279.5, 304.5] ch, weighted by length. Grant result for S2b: 36.7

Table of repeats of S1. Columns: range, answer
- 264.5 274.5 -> 37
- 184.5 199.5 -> 36.6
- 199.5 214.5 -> 35.7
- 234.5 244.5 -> 37.1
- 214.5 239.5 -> 36.4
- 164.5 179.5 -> 37.8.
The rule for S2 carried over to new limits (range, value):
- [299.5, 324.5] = 37.5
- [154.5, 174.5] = 36.2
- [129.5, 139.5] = 37.6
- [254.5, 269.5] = 36.8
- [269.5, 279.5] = 37.5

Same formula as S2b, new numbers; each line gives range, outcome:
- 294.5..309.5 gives 36.8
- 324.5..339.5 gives 36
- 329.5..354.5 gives 36.4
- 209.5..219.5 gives 35.1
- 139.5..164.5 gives 35.7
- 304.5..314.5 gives 36.5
